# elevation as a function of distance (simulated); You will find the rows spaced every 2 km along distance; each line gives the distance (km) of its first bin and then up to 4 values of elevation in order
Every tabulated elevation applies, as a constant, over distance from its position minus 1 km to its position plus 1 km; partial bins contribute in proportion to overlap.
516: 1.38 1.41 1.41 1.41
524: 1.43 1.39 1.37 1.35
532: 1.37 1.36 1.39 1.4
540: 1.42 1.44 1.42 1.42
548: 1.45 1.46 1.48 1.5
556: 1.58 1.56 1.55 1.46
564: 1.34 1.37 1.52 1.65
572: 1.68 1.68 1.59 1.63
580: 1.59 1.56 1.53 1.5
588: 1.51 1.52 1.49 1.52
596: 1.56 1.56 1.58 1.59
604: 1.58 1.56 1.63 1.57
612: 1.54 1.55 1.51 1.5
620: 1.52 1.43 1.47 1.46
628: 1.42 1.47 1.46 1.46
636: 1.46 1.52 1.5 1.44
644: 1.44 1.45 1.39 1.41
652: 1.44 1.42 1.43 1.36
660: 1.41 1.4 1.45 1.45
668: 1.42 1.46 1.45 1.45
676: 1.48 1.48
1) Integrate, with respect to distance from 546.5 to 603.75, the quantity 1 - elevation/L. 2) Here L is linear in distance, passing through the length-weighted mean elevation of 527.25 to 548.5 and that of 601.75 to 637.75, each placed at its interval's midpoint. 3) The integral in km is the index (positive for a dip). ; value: -3.45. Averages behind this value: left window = 1.4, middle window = 1.54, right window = 1.51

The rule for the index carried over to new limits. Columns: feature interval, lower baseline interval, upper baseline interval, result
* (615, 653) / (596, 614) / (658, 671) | 1.0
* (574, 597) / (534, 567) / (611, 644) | -1.4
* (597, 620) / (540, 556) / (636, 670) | -1.8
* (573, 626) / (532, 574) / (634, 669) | -3.3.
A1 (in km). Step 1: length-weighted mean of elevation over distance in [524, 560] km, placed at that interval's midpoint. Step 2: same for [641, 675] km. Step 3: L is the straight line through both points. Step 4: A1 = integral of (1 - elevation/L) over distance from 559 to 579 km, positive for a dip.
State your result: -1.6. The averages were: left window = 1.44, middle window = 1.55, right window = 1.43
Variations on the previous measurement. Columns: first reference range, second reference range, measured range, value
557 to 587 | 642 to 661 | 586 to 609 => -0.7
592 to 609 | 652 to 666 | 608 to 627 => 0.1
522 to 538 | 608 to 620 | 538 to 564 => -0.9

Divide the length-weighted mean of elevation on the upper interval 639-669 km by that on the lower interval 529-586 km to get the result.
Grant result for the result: 0.96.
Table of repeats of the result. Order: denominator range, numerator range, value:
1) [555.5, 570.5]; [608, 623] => 1.02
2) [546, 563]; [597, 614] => 1.05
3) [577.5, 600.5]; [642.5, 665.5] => 0.92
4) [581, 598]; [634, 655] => 0.95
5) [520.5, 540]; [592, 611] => 1.13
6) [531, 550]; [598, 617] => 1.11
